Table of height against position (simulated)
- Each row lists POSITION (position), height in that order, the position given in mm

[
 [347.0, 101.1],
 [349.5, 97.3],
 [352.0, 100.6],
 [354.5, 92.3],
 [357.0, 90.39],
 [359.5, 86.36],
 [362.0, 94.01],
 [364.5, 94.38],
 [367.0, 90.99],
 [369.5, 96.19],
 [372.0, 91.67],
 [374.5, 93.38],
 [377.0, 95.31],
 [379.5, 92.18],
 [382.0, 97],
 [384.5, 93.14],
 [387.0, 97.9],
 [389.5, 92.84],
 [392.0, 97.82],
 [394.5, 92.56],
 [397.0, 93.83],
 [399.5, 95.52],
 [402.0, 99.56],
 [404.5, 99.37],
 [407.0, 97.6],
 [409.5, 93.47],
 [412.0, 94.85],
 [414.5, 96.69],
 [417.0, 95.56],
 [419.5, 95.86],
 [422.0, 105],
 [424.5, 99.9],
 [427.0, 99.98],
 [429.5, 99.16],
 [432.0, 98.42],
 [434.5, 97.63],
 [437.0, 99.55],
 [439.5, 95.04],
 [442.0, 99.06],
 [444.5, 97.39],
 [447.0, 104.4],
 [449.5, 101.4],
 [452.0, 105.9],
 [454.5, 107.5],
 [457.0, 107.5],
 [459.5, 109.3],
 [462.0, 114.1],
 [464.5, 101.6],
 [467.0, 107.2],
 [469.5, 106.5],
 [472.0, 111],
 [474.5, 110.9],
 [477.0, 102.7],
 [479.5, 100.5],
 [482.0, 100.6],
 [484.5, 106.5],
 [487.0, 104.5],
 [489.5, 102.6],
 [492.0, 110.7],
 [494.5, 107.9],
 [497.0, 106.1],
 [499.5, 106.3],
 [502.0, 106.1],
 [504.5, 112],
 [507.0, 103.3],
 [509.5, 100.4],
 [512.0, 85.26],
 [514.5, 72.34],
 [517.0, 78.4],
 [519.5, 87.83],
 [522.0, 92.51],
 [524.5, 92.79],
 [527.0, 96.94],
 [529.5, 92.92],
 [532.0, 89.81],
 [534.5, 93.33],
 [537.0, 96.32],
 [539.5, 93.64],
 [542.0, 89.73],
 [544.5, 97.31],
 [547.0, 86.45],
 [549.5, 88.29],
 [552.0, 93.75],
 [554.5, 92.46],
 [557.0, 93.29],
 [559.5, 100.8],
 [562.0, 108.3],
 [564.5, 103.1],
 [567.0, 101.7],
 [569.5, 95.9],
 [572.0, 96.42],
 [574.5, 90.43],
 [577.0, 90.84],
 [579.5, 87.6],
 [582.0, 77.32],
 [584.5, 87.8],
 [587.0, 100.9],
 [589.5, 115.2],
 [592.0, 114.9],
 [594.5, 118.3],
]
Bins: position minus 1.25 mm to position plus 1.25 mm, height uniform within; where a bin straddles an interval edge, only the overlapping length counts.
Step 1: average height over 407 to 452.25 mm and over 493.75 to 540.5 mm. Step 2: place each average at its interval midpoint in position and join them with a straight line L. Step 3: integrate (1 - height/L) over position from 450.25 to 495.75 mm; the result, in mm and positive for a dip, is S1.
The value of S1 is -4.4 mm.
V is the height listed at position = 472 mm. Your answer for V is 111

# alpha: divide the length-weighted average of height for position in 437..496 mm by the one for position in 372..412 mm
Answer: 1.10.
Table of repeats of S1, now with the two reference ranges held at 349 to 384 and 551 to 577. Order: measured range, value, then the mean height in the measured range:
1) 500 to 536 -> 1.1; 93.4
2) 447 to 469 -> -2.6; 107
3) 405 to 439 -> -1.2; 97.9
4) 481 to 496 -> -1.5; 106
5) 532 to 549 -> 0.8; 92.4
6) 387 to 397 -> -0.1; 94.8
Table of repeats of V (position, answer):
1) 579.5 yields 87.6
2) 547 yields 86.45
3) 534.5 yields 93.33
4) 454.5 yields 107.5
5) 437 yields 99.55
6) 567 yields 101.7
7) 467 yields 107.2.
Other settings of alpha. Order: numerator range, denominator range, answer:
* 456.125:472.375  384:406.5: 1.13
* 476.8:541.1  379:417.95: 1.02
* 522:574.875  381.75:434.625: 0.98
